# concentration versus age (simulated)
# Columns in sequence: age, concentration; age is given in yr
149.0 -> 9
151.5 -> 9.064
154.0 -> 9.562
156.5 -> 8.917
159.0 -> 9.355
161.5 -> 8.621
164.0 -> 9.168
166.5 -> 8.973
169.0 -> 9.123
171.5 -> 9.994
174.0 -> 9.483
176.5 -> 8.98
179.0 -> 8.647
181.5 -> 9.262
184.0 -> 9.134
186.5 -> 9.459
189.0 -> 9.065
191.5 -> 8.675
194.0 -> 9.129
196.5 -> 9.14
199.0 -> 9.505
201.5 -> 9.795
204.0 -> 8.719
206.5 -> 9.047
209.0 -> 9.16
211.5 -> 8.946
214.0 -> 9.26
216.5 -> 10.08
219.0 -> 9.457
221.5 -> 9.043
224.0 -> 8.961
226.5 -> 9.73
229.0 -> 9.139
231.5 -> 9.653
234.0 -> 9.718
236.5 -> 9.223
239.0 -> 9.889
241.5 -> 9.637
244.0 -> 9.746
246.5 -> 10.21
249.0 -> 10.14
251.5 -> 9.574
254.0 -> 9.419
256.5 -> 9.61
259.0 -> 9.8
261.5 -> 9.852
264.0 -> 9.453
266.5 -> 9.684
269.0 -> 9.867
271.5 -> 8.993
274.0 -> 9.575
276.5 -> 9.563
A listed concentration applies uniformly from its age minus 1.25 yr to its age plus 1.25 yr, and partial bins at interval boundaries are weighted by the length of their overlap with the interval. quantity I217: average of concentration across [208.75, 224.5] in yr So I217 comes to 9.29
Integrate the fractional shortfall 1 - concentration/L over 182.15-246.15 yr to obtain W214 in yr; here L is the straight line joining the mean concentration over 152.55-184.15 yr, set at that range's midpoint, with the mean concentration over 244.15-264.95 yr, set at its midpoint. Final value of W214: 1.0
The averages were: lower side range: 9.17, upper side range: 9.76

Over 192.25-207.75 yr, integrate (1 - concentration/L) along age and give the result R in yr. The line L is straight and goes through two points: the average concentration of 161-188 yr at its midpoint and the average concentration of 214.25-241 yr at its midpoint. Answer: 0.2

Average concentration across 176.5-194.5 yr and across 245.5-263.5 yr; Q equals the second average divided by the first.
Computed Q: 1.1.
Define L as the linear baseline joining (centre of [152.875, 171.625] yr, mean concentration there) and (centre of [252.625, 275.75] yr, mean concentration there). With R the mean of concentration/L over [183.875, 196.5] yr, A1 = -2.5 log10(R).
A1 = 0.022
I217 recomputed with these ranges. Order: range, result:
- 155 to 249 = 9.31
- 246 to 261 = 9.77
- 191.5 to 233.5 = 9.29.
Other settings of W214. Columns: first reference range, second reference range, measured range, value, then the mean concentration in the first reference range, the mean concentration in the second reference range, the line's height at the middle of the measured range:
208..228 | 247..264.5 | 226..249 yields -0.4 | 9.33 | 9.73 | 9.53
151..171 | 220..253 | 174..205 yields 0.5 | 9.13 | 9.59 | 9.3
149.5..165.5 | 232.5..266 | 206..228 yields 0.5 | 9.11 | 9.71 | 9.5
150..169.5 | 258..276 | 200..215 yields 0.3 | 9.1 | 9.6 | 9.32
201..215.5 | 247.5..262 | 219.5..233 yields 0.1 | 9.14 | 9.73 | 9.37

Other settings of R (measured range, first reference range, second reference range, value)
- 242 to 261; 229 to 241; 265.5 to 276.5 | -0.46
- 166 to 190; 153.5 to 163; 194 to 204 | -0.04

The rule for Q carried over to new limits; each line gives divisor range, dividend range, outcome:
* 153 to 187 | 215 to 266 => 1.05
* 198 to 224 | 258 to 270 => 1.05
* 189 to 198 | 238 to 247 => 1.09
